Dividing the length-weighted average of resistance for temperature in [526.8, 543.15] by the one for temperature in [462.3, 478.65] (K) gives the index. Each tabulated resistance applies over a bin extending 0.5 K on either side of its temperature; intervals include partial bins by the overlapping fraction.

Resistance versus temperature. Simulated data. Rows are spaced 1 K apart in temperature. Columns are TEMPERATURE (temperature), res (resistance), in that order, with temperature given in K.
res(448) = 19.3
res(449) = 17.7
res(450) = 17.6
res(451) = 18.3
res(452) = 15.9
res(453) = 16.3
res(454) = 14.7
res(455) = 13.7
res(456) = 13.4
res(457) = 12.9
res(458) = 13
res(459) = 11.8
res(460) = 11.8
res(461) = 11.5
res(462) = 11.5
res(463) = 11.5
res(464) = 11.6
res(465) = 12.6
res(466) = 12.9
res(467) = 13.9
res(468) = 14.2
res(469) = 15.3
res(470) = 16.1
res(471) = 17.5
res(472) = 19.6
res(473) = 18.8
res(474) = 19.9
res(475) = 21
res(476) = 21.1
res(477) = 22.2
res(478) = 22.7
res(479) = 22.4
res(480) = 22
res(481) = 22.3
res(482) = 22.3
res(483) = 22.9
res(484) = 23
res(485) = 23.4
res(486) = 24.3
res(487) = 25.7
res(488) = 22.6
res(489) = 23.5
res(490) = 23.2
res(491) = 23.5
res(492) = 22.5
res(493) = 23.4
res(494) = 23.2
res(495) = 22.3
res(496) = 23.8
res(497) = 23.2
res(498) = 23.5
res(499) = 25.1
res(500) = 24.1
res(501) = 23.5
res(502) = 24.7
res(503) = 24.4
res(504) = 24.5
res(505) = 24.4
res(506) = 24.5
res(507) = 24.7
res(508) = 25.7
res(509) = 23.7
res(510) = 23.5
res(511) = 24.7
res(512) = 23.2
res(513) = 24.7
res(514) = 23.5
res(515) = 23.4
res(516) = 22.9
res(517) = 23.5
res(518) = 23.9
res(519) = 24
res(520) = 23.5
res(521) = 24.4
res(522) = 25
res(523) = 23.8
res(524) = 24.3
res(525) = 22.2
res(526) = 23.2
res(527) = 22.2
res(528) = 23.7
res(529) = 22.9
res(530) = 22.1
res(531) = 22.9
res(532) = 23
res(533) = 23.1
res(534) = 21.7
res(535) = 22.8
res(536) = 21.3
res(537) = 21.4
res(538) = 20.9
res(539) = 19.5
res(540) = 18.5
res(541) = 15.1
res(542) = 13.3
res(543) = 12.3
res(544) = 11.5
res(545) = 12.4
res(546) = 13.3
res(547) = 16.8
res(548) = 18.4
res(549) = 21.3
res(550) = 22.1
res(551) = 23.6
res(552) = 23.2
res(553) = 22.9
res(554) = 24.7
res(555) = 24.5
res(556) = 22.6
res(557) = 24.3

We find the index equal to 1.21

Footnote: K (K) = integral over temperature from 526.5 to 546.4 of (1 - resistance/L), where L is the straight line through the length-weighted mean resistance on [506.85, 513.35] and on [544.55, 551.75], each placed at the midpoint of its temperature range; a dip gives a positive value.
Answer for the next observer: 1.2 K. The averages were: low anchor 24.3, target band 19.2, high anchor 18.5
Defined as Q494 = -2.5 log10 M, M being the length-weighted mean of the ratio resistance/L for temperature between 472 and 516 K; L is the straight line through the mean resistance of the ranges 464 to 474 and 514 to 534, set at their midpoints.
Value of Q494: -0.21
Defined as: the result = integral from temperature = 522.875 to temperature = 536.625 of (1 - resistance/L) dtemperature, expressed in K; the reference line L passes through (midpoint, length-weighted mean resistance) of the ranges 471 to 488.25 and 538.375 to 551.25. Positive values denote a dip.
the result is -3.7 K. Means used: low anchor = 22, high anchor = 16.7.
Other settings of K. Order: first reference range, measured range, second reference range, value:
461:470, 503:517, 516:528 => -1.8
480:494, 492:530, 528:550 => -4.6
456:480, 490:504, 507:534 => -2.4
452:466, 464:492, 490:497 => -2.3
